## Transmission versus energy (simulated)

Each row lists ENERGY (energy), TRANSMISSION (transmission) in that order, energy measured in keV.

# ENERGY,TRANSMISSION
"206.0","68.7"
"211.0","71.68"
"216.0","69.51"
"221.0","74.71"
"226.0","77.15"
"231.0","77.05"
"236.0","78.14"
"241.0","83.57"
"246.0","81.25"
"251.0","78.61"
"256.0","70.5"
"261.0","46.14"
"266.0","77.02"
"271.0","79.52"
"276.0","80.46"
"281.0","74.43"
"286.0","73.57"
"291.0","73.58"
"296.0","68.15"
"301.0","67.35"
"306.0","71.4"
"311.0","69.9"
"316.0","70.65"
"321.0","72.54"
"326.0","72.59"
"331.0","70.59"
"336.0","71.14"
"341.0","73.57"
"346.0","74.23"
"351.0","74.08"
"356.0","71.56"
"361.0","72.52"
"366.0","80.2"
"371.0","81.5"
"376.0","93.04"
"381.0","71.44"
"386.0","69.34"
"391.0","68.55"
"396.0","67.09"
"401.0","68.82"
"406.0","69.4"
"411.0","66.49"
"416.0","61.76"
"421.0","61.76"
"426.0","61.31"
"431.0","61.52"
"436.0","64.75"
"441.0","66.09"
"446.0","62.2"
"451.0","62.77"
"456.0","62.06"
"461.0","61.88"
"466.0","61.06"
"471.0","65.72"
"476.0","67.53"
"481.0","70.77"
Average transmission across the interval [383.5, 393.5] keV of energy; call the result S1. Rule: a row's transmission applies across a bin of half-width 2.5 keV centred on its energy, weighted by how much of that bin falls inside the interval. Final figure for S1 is 68.9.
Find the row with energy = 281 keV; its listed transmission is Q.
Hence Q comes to 74.43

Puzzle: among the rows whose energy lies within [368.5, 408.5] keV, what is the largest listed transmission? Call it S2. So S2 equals 93.04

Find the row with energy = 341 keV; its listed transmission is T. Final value 73.57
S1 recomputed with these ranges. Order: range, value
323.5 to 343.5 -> 72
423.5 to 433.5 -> 61.4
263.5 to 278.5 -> 79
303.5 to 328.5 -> 71.4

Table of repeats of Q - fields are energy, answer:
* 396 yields 67.09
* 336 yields 71.14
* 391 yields 68.55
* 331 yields 70.59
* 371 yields 81.5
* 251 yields 78.61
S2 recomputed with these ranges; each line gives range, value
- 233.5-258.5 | 83.57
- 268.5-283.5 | 80.46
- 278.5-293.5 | 74.43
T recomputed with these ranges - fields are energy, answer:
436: 64.75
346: 74.23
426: 61.31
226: 77.15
